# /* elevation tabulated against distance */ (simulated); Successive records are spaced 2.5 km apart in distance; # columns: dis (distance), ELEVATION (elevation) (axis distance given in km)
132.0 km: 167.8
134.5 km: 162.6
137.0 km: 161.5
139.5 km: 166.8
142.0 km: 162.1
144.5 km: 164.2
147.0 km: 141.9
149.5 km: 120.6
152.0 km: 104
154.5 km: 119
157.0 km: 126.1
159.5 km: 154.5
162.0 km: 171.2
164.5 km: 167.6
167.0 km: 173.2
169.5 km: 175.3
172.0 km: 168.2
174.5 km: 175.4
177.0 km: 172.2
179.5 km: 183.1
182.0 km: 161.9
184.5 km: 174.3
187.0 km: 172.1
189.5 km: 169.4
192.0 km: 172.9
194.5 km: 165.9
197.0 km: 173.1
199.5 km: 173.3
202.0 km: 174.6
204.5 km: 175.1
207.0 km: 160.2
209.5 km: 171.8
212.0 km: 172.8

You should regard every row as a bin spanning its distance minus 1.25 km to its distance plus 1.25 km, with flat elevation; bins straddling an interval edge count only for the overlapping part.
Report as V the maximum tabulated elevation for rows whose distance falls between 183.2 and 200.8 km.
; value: 174.3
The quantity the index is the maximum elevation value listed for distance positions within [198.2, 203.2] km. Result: 174.6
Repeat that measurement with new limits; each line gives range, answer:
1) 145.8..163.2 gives 171.2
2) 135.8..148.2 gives 166.8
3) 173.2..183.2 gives 183.1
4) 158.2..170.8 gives 175.3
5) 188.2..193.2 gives 172.9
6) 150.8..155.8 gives 119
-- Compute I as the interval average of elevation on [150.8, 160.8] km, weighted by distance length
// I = 126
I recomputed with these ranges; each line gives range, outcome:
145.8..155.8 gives 121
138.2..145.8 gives 164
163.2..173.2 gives 171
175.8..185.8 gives 173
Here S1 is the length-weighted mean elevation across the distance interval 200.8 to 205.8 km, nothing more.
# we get 175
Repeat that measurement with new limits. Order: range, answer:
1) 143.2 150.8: 142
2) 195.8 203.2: 174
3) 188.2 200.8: 171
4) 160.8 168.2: 171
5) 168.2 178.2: 173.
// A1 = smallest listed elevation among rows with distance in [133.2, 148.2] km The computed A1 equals 141.9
